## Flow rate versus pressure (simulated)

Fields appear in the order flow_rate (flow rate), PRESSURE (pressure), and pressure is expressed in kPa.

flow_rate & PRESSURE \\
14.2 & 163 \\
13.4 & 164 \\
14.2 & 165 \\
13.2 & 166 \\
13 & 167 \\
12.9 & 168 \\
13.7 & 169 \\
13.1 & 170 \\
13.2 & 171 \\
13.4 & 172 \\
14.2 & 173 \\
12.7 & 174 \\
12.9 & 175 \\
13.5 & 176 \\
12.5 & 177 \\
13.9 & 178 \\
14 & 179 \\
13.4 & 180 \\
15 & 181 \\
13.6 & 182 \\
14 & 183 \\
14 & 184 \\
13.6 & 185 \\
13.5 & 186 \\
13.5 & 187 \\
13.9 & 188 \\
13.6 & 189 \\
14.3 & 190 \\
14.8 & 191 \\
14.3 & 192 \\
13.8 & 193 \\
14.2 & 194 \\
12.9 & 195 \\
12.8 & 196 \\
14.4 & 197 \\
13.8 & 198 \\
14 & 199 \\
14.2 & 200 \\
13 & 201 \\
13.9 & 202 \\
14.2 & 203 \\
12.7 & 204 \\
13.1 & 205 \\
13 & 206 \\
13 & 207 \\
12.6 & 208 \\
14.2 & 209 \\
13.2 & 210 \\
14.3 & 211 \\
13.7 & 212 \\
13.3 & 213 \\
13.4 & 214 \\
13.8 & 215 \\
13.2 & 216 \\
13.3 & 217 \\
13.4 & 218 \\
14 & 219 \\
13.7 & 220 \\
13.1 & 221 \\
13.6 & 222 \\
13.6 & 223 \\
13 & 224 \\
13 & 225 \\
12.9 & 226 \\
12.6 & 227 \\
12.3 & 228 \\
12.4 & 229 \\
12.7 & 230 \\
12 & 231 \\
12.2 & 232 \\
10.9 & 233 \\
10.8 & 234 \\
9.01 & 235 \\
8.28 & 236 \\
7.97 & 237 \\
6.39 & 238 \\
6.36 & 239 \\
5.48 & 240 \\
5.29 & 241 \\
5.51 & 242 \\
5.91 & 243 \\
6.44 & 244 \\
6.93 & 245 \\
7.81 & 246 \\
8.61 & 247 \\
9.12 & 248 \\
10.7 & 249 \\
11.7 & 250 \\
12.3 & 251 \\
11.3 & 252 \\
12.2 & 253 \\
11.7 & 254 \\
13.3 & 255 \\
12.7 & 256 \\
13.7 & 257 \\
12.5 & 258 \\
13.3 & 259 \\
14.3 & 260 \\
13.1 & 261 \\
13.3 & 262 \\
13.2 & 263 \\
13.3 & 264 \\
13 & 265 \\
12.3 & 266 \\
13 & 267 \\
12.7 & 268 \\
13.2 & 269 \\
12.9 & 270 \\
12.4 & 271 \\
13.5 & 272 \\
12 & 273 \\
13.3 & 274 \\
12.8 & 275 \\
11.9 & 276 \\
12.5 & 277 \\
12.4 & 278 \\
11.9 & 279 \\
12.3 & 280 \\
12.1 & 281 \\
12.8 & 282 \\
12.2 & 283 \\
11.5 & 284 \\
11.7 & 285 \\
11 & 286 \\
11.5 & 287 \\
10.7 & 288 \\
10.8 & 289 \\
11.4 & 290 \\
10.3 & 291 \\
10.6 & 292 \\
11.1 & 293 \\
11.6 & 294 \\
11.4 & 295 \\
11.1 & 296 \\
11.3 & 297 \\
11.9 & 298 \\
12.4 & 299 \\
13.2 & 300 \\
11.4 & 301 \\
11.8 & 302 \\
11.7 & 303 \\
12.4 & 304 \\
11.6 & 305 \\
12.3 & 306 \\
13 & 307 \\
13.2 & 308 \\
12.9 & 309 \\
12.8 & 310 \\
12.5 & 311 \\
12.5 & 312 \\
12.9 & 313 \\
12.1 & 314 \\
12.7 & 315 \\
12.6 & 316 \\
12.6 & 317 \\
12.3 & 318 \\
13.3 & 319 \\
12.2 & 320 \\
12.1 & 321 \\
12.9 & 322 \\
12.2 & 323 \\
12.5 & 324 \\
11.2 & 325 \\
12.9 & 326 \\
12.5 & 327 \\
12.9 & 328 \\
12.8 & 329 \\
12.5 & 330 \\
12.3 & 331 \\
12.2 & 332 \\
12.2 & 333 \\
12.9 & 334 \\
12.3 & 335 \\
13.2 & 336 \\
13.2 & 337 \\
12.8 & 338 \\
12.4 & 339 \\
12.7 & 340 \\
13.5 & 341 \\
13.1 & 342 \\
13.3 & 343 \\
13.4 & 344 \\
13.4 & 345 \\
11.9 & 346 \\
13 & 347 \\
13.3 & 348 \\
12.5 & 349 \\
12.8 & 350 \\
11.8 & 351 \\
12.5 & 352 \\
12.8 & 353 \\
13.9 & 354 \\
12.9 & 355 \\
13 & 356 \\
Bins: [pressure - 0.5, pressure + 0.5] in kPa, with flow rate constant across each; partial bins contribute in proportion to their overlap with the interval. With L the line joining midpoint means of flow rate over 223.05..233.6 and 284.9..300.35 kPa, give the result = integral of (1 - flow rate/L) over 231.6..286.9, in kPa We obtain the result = 3.7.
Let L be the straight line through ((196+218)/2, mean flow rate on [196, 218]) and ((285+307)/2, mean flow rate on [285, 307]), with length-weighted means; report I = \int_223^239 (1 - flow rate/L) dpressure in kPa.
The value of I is 2.4 kPa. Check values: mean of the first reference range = 13.5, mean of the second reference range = 11.5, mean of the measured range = 11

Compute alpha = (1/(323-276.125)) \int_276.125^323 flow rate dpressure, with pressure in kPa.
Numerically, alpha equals 12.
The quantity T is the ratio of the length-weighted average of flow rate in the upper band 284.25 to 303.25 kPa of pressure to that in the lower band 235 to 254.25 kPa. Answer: 1.36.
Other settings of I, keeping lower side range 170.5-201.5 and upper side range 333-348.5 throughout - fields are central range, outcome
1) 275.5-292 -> 2.0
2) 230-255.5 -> 8.0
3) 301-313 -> 0.6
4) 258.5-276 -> 0.4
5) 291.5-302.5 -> 1.3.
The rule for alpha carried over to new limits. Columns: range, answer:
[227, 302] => 11.2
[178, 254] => 12.1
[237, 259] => 9.39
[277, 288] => 11.9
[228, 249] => 8.65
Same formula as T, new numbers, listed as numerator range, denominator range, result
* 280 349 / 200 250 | 1.08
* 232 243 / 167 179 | 0.58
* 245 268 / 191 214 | 0.88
